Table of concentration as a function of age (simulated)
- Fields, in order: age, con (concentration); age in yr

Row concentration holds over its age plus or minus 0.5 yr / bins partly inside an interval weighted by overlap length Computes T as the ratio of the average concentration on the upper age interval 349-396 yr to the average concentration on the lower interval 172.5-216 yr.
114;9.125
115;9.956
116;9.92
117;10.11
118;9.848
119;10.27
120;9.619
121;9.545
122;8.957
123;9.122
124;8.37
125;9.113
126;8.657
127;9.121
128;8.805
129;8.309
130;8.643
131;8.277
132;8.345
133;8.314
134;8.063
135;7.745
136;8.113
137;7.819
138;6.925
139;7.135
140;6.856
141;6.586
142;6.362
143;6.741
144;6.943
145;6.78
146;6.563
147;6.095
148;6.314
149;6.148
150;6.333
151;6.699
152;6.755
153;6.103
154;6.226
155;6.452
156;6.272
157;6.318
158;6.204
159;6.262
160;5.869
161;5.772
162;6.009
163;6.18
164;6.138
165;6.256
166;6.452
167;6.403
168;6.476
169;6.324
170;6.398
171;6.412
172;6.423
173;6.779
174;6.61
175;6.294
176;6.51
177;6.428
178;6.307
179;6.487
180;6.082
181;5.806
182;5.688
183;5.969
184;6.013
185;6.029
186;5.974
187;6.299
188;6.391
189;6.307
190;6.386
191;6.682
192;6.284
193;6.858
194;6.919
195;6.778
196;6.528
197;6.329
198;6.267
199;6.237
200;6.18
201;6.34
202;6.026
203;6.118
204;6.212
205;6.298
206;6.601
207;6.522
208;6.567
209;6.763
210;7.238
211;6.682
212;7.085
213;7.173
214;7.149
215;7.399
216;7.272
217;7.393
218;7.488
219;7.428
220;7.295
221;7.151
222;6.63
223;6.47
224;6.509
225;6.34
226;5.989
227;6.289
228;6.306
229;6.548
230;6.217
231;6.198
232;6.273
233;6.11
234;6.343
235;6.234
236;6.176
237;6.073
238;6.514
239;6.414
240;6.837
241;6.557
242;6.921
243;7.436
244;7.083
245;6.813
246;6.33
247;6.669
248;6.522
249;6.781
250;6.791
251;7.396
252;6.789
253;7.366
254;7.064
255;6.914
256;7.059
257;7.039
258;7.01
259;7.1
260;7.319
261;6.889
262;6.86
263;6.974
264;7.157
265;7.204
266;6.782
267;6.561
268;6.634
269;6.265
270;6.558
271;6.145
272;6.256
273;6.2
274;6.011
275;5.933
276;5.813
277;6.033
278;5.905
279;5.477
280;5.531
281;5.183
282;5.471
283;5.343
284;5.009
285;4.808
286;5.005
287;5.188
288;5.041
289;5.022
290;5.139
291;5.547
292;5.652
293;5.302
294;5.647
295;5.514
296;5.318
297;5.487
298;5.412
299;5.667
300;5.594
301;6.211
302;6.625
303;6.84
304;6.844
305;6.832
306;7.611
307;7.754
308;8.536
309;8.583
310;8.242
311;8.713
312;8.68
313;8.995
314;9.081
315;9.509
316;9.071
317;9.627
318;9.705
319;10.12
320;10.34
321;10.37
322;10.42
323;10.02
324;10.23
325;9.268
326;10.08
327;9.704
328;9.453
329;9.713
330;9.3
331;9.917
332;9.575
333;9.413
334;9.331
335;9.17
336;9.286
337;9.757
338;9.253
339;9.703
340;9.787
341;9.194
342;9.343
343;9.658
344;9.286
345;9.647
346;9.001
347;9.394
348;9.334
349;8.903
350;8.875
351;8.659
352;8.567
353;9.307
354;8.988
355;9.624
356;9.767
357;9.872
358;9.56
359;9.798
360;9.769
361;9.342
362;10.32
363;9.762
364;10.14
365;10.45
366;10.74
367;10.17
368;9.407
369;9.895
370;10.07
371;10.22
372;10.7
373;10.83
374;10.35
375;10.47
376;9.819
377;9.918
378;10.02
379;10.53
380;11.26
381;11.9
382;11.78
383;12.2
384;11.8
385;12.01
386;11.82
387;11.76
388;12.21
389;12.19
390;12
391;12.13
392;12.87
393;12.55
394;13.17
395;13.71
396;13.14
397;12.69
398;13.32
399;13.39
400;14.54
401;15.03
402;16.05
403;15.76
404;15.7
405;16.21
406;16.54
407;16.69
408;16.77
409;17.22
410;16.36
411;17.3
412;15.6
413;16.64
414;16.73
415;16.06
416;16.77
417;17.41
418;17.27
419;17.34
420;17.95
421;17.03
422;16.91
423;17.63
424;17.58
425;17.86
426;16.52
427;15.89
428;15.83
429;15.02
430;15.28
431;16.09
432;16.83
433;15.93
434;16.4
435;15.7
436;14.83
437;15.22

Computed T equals 1.65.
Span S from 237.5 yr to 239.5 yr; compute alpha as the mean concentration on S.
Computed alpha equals 6.46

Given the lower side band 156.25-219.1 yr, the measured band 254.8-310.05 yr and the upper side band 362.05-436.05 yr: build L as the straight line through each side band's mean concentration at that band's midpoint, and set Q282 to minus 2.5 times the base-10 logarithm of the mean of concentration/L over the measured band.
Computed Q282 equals 0.485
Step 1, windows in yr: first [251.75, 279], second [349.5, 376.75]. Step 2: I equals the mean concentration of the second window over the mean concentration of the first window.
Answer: 1.48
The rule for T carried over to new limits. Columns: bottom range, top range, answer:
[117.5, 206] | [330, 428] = 1.77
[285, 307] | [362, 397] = 1.94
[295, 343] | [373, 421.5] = 1.61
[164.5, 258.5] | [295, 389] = 1.43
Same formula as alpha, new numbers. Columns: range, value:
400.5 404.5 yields 15.6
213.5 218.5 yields 7.34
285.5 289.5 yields 5.06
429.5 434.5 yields 16.1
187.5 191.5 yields 6.44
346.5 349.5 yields 9.21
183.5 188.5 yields 6.14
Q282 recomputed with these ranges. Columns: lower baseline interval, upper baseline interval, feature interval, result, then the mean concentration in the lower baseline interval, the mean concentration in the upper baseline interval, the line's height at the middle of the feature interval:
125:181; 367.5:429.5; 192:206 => 0.267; 6.85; 14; 8.18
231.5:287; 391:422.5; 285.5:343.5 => 0.224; 6.42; 15.6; 9.85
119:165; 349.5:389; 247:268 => 0.261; 7.31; 10.3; 8.85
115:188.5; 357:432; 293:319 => 0.442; 7.13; 13.5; 11.2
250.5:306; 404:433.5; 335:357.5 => 0.200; 6.16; 16.6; 11.2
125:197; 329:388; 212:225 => 0.088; 6.73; 9.99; 7.68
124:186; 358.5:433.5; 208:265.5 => 0.314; 6.8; 13.6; 9.11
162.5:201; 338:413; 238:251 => 0.186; 6.34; 11.6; 8.04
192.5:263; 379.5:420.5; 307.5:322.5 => 0.144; 6.71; 14.5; 10.6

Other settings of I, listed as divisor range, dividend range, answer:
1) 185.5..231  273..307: 0.87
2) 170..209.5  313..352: 1.50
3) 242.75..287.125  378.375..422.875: 2.26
